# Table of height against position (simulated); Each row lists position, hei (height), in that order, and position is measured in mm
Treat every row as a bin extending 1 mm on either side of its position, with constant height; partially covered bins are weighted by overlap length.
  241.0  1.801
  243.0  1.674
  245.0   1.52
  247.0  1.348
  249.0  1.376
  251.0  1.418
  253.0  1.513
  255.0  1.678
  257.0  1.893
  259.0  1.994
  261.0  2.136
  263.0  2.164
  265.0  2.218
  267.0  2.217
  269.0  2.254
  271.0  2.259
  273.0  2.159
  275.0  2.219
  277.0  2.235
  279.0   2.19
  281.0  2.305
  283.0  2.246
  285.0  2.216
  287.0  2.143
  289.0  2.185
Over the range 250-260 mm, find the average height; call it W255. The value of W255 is 1.7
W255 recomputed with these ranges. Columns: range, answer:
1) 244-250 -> 1.41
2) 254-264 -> 1.97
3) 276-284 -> 2.24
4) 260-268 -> 2.18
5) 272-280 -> 2.2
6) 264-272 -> 2.24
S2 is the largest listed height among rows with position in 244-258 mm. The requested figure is 1.893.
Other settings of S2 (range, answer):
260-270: 2.254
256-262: 2.136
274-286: 2.305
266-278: 2.259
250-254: 1.513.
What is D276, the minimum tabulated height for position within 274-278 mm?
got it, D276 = 2.219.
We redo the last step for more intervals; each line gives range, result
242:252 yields 1.348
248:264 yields 1.376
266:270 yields 2.217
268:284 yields 2.159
